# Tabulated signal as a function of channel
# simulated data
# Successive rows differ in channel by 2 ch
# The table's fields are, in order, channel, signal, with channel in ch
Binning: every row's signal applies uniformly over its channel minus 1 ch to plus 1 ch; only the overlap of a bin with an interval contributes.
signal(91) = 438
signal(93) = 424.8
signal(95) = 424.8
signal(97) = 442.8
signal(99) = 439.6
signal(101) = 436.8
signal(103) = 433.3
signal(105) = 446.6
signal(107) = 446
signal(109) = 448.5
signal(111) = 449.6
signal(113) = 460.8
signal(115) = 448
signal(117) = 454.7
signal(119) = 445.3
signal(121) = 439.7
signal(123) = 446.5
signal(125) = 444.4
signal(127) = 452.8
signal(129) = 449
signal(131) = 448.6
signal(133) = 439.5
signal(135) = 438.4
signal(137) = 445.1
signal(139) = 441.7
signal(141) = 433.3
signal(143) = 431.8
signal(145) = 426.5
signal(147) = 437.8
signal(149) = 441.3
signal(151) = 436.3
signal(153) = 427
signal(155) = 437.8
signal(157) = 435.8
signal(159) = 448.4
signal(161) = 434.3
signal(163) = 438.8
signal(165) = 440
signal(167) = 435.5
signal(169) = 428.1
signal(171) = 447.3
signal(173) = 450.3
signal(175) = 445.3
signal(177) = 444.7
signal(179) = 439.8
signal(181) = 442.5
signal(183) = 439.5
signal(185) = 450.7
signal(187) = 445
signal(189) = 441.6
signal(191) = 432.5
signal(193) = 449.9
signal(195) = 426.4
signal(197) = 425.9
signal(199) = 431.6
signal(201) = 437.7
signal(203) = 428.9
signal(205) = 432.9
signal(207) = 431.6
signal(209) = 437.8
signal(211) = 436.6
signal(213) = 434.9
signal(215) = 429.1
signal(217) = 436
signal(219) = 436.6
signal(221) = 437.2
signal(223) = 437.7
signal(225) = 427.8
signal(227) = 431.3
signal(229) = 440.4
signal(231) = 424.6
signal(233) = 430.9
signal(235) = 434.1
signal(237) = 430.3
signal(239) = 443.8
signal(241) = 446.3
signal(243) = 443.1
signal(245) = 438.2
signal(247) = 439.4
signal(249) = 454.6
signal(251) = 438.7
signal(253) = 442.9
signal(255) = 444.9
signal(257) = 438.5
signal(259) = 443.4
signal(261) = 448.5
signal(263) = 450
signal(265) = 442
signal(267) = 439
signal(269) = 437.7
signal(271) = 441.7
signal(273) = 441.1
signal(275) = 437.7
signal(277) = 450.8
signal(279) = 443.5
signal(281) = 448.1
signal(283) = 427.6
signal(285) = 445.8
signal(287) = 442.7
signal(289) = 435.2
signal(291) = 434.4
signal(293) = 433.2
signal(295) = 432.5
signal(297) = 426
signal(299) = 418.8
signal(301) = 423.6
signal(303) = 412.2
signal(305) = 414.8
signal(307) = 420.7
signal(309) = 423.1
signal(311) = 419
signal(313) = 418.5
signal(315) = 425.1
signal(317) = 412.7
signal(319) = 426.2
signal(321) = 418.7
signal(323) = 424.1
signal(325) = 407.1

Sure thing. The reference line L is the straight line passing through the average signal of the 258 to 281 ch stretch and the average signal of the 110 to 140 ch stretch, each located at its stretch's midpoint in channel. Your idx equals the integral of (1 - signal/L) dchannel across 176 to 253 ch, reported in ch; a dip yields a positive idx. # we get 1.3 ch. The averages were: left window 447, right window 443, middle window 437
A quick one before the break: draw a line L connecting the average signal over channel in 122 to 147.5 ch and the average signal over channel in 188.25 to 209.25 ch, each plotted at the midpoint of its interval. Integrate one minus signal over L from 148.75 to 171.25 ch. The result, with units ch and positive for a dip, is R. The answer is 0.07 ch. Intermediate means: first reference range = 441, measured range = 437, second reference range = 434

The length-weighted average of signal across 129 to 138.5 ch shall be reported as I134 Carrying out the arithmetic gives 443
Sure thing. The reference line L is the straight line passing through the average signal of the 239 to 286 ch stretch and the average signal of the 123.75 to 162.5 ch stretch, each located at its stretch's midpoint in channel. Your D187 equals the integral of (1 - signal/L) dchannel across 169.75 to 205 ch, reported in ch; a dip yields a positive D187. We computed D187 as 0.1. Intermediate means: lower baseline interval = 440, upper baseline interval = 443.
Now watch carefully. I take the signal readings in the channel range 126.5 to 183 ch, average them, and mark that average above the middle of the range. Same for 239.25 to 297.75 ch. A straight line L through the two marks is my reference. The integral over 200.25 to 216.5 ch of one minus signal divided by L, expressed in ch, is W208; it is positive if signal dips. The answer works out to 0.2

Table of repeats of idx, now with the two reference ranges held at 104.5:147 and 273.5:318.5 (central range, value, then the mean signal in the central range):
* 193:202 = 0.1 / 433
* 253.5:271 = -0.4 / 443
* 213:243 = 0.0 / 435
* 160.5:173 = 0.1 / 438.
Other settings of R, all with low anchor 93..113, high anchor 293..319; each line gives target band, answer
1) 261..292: -1.3 ch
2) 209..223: -0.2 ch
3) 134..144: 0.0 ch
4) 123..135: -0.2 ch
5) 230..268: -1.2 ch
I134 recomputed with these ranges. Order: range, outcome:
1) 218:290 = 440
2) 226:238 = 432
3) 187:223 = 435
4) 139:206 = 438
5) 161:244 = 437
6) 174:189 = 444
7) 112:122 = 450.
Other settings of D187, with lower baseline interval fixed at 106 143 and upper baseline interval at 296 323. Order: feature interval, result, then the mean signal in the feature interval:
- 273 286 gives -0.55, 442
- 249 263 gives -0.54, 444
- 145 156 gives 0.18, 435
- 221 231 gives -0.04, 434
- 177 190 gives -0.17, 443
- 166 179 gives -0.08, 442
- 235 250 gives -0.43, 442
